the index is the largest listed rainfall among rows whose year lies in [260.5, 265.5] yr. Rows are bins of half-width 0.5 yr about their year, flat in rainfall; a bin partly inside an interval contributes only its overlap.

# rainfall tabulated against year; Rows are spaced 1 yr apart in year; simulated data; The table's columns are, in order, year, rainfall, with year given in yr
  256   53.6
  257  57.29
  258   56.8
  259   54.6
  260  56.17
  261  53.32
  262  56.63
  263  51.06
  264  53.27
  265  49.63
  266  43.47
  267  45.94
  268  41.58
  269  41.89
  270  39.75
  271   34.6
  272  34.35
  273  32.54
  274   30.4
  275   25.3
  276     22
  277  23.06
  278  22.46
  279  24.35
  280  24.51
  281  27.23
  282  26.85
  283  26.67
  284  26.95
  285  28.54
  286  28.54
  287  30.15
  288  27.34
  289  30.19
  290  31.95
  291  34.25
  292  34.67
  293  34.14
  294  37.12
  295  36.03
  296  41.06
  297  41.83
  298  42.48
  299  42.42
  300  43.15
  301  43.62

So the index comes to 56.63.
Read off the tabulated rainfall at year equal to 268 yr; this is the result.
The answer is 41.58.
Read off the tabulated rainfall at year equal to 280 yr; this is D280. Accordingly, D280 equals 24.51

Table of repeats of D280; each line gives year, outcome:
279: 24.35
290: 31.95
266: 43.47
